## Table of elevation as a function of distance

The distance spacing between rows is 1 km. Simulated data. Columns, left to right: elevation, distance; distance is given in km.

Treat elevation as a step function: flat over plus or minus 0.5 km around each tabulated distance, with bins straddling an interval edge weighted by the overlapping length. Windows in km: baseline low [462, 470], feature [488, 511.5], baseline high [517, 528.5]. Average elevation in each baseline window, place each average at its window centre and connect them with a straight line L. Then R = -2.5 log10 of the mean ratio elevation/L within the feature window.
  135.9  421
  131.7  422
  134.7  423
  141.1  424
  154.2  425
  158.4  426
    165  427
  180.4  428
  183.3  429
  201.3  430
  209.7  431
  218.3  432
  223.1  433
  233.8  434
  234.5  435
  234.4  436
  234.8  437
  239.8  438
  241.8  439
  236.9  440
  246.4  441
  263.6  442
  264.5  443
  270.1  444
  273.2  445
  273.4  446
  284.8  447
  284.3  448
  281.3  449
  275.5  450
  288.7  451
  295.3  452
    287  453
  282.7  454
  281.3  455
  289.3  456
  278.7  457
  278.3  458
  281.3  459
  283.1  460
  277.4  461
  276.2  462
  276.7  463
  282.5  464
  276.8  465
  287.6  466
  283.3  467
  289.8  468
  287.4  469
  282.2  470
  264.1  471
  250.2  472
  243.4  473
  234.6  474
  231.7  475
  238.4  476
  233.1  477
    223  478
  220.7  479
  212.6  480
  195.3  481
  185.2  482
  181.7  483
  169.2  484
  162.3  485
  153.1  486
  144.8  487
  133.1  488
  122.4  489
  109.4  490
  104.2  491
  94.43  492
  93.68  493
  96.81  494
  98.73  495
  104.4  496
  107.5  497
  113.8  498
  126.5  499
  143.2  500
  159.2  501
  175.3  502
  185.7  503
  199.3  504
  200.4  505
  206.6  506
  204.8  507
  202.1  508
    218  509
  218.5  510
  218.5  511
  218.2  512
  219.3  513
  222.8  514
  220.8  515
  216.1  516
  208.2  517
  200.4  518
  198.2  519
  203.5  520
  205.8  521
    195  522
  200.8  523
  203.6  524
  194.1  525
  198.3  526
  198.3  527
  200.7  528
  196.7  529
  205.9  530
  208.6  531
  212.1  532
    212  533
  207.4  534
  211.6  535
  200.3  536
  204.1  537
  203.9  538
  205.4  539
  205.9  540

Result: 0.45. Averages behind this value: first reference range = 283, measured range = 152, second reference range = 200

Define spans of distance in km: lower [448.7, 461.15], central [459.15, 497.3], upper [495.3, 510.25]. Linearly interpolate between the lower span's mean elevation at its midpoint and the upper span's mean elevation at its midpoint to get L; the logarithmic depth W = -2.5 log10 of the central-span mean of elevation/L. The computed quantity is 0.147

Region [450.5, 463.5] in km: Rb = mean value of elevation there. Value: 283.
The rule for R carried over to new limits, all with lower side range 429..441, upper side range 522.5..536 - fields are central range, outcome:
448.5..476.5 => -0.24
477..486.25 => 0.12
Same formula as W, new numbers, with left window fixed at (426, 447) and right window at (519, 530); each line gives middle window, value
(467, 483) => -0.10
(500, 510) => 0.07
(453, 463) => -0.25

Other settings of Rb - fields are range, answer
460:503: 195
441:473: 278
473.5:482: 221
